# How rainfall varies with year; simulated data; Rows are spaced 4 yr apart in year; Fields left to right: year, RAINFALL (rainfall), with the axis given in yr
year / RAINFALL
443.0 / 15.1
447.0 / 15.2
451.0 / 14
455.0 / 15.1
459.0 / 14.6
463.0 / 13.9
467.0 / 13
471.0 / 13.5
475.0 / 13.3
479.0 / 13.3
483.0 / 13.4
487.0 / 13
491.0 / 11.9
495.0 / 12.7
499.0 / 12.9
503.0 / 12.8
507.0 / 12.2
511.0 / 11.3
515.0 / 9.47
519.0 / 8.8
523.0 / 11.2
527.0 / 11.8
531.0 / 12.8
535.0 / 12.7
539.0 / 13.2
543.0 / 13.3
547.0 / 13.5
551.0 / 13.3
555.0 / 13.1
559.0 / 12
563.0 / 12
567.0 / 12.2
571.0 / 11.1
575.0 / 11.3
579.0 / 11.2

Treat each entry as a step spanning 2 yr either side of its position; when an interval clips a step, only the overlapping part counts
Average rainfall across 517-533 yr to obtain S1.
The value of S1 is 11.1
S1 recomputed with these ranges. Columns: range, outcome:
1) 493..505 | 12.8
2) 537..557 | 13.3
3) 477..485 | 13.4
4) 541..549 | 13.4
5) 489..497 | 12.3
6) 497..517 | 11.7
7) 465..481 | 13.3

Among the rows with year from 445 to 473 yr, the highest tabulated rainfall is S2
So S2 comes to 15.2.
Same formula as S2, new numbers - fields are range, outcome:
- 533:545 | 13.3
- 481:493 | 13.4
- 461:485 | 13.9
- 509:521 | 11.3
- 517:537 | 12.8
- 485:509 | 13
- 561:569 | 12.2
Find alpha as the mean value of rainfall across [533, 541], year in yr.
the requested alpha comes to 12.9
